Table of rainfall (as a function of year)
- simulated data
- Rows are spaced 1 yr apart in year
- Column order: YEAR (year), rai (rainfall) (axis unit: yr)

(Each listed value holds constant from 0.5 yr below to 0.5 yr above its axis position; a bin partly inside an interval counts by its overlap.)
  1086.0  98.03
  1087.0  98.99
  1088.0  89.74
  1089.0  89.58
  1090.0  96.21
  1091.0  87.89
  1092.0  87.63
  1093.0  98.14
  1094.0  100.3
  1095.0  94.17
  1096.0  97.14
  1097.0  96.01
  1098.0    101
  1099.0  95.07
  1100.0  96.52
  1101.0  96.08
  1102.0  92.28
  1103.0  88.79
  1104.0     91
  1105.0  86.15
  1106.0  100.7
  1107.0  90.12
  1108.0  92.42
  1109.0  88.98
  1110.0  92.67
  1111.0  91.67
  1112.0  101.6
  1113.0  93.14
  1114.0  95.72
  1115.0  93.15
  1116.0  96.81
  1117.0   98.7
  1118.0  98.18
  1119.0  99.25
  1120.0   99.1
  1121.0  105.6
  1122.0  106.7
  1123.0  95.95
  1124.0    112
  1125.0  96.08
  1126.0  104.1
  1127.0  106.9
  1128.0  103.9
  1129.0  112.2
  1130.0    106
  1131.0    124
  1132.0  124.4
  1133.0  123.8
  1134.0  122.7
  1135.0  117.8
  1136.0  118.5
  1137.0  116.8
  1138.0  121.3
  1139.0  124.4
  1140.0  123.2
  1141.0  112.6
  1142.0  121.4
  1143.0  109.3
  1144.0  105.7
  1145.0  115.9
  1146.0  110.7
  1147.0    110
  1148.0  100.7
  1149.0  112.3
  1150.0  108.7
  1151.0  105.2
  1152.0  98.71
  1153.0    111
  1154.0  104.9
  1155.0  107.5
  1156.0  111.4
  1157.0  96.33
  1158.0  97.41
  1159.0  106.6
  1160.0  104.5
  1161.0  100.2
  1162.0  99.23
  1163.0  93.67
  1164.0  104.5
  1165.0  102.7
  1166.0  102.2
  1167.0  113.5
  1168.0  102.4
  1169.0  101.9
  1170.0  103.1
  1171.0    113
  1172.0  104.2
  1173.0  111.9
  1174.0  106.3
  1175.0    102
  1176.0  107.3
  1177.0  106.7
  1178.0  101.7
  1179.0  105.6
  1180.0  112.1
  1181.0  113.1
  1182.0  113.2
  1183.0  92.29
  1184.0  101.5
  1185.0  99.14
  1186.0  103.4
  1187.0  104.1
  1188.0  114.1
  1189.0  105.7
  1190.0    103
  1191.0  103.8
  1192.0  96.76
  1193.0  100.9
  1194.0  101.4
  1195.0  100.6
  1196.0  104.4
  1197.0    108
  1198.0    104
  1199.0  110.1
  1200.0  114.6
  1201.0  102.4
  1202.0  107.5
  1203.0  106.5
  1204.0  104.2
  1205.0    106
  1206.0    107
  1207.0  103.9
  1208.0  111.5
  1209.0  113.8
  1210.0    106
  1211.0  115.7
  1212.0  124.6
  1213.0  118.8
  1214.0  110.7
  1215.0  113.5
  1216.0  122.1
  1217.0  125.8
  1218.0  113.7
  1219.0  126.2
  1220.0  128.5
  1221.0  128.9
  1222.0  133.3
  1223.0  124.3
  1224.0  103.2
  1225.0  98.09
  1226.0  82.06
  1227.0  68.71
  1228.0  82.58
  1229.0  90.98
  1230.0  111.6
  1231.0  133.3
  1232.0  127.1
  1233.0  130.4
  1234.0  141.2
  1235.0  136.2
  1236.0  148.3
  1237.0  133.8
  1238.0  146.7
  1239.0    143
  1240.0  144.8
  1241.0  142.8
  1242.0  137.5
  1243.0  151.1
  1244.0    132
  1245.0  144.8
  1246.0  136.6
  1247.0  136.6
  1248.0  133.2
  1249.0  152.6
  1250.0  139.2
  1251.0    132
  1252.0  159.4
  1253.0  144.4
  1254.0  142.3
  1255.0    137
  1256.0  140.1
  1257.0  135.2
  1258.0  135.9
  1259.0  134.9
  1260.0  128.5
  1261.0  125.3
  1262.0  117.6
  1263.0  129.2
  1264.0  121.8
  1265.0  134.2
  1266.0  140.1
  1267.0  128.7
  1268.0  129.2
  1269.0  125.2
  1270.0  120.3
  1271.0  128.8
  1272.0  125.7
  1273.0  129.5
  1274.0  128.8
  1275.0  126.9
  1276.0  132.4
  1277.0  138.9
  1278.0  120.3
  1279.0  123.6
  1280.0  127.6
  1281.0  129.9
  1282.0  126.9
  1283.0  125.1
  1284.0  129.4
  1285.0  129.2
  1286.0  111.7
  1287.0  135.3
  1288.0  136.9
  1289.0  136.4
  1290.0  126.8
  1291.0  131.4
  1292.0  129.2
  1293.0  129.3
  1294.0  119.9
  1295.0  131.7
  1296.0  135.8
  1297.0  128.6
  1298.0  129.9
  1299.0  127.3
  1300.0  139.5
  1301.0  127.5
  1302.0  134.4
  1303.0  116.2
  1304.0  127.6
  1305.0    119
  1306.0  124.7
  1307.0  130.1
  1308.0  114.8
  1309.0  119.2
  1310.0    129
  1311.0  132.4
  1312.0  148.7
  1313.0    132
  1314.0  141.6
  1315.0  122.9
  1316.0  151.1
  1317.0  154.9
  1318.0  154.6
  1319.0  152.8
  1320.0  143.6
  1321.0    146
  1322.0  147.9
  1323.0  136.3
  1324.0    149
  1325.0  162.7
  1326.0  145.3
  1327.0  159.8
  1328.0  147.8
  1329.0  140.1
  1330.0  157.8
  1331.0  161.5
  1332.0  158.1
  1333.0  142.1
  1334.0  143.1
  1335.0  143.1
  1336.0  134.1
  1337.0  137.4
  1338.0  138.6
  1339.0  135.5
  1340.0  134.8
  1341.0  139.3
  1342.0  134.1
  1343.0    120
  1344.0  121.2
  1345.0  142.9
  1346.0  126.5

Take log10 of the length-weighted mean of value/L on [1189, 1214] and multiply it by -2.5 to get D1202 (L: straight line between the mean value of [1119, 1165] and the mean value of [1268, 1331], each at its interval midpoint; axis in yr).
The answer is 0.11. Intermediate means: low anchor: 109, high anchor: 134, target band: 107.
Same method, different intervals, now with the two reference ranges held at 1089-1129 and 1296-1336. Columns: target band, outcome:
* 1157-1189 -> 0.055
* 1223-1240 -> 0.035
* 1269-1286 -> 0.036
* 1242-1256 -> -0.129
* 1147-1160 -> 0.007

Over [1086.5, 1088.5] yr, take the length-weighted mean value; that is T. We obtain 94.4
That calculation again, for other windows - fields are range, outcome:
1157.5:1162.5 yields 102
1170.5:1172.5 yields 109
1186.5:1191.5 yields 106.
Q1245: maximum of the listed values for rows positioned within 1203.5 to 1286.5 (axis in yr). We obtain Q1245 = 159.4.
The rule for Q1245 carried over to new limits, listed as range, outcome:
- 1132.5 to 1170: 124.4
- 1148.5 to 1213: 124.6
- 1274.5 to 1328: 162.7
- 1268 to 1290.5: 138.9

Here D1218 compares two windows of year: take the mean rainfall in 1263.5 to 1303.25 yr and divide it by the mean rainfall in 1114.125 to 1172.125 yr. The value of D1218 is 1.2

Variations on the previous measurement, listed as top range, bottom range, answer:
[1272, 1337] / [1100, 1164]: 1.29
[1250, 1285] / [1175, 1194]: 1.25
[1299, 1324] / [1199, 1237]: 1.18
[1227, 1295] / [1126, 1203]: 1.22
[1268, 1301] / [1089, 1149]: 1.25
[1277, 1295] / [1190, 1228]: 1.17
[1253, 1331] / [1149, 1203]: 1.27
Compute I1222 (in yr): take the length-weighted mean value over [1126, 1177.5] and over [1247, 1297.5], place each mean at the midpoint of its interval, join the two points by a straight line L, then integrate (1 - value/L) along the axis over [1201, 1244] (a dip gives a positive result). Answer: 1.1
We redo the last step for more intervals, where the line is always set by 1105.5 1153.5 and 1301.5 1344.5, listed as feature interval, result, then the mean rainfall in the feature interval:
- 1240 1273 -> -1.9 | 135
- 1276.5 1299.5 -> 0.8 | 129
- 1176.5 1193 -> 1.6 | 105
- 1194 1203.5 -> 1.0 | 106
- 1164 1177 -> 0.9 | 106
